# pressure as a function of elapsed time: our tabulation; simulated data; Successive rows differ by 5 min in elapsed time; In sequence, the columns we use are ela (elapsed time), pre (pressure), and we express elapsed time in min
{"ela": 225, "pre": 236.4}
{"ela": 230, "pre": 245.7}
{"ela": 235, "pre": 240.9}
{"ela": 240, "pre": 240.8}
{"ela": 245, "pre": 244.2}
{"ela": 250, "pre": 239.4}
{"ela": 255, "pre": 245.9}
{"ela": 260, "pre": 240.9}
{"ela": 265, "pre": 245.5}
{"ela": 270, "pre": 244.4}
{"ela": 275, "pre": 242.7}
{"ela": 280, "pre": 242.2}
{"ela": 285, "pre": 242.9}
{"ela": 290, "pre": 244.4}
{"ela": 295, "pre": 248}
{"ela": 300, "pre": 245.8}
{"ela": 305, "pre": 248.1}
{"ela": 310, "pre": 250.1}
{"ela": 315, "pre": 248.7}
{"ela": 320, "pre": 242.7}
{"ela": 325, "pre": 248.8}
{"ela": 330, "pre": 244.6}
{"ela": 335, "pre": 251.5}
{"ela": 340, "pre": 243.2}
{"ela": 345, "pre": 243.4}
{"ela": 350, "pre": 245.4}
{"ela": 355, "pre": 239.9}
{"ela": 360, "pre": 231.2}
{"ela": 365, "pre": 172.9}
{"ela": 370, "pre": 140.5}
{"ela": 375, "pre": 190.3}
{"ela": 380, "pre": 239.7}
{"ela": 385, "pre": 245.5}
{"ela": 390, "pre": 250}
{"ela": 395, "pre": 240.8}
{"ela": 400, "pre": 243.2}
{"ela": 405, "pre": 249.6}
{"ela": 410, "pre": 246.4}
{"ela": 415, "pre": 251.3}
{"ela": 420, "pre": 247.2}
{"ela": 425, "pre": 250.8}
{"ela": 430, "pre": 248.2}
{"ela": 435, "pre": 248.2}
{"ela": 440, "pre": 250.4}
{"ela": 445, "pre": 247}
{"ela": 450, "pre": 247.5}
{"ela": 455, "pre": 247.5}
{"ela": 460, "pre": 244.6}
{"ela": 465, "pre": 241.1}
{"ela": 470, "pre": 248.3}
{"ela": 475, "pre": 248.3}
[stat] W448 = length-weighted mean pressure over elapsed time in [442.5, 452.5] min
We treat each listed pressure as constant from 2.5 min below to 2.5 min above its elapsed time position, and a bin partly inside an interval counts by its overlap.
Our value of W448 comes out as 247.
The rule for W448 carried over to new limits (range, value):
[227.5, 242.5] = 242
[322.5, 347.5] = 246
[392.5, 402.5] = 242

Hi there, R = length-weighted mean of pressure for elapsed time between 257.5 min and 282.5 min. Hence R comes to 243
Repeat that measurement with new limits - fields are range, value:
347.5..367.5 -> 222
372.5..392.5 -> 231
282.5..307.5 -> 246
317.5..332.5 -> 245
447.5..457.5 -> 248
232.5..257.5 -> 242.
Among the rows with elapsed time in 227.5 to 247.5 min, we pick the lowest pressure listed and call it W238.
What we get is 240.8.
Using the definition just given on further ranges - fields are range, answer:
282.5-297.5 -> 242.9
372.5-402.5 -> 190.3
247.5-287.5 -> 239.4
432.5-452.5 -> 247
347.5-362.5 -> 231.2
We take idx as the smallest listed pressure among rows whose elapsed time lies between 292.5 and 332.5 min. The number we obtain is 242.7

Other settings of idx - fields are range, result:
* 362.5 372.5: 140.5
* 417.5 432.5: 247.2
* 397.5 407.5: 243.2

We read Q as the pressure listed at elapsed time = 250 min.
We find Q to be 239.4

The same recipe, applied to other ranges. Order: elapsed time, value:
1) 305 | 248.1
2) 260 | 240.9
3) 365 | 172.9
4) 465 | 241.1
